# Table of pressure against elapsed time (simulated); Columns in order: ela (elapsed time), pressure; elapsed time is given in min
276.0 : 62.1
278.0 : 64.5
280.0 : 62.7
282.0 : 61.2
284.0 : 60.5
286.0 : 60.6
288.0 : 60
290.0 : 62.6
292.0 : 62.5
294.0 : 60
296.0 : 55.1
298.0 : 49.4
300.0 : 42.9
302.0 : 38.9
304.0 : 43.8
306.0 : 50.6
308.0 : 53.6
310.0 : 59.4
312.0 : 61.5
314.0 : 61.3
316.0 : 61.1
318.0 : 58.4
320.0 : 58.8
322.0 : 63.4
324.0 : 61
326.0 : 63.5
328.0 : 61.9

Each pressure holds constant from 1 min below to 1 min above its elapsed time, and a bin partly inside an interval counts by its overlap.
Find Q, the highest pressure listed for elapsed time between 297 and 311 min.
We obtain 59.4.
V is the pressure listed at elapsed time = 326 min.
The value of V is 63.5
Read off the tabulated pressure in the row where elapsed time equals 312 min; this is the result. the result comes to 61.5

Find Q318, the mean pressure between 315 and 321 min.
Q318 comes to 59.4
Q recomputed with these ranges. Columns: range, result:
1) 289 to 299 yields 62.6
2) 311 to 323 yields 63.4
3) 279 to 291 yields 62.7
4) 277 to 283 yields 64.5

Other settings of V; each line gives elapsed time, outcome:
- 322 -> 63.4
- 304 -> 43.8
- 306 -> 50.6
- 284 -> 60.5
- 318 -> 58.4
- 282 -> 61.2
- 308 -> 53.6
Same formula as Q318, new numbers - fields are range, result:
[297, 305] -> 43.8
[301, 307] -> 44.4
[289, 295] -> 61.7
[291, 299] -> 56.8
